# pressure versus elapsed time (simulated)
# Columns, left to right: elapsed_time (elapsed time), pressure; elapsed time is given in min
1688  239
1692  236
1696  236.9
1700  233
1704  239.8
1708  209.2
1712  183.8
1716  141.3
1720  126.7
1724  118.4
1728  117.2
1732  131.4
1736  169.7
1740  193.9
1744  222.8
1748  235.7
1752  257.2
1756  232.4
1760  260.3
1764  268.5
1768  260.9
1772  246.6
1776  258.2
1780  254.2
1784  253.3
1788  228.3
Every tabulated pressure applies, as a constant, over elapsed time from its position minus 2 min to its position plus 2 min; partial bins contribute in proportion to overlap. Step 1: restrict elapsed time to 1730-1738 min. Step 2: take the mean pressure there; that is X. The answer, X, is 151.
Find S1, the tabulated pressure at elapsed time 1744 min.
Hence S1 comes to 222.8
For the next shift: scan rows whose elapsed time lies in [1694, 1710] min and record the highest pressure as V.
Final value 239.8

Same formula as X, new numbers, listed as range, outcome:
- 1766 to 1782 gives 255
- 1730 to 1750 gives 191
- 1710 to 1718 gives 163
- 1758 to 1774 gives 259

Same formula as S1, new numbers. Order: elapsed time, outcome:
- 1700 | 233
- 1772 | 246.6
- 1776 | 258.2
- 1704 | 239.8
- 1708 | 209.2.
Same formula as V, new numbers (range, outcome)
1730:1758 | 257.2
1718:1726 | 126.7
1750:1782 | 268.5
